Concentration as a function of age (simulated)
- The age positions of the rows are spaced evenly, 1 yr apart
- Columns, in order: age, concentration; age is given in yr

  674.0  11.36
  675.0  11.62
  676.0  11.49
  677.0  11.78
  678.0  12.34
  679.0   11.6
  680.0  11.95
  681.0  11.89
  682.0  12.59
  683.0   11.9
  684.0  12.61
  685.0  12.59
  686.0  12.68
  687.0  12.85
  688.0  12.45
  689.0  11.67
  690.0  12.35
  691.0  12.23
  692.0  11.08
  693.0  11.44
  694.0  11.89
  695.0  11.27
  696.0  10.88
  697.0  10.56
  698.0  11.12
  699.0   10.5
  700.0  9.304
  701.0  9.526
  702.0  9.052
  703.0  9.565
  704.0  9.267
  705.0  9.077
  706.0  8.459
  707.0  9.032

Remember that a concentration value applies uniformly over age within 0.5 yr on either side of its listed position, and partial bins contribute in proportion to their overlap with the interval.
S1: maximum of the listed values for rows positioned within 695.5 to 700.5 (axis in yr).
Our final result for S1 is 11.12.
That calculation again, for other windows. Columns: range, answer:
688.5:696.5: 12.35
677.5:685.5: 12.61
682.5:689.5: 12.85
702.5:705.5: 9.565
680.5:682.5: 12.59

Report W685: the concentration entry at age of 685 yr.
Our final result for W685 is 12.59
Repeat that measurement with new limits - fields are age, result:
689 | 11.67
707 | 9.032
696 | 10.88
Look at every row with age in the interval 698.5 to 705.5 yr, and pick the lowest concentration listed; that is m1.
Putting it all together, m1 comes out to 9.052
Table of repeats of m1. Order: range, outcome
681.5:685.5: 11.9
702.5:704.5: 9.267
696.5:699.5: 10.5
